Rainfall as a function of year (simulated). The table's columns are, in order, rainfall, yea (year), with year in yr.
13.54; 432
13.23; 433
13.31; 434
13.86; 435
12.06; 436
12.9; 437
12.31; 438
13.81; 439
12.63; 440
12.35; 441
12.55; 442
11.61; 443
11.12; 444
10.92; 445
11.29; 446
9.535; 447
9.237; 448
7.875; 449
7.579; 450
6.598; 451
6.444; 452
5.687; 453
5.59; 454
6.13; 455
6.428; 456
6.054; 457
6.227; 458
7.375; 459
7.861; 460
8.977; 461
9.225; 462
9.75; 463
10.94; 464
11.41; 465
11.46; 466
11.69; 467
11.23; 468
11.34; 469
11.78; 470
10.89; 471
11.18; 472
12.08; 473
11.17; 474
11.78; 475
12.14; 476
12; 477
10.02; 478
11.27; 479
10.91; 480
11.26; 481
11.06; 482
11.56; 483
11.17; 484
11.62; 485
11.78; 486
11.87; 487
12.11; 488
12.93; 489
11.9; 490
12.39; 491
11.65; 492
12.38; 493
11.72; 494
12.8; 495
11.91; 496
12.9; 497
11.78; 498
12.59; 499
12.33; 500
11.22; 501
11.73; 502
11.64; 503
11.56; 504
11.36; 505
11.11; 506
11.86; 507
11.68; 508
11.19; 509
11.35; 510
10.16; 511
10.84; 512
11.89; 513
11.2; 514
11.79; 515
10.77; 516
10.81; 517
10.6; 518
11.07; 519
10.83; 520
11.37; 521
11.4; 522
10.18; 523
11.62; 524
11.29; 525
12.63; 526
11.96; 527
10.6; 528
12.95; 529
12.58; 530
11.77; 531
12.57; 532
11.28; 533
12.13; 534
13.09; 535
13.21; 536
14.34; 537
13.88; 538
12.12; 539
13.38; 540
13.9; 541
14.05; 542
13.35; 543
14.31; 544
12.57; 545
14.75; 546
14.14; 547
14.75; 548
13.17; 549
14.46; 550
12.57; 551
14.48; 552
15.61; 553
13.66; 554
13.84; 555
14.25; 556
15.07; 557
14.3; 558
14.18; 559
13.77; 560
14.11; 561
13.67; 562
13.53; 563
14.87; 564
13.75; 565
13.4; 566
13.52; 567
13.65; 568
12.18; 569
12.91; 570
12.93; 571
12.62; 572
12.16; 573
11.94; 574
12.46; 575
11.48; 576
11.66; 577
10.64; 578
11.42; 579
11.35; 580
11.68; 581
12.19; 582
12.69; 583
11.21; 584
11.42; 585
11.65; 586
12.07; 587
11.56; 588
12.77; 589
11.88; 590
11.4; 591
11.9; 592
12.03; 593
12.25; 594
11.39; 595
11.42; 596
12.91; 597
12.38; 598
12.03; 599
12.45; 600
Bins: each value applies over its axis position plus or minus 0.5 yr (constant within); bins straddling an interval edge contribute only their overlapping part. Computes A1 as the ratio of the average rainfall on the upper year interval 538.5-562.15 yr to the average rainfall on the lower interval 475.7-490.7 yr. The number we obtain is 1.20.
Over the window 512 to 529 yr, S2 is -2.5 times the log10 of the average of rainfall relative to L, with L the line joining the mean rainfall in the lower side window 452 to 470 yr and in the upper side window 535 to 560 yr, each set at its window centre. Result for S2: 0.091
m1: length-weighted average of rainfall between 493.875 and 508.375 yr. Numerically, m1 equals 11.9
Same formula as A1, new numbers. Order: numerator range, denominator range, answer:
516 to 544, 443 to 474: 1.33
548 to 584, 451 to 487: 1.33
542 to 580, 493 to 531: 1.16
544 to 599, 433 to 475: 1.27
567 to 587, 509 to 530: 1.07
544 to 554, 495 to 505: 1.17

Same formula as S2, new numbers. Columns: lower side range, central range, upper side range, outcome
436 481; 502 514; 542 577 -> 0.04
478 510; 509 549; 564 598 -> -0.03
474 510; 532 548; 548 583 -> -0.06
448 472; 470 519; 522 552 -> -0.10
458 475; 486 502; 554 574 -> -0.08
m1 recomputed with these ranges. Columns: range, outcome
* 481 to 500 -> 12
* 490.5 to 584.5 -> 12.5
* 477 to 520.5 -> 11.6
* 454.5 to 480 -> 10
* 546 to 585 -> 13.2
